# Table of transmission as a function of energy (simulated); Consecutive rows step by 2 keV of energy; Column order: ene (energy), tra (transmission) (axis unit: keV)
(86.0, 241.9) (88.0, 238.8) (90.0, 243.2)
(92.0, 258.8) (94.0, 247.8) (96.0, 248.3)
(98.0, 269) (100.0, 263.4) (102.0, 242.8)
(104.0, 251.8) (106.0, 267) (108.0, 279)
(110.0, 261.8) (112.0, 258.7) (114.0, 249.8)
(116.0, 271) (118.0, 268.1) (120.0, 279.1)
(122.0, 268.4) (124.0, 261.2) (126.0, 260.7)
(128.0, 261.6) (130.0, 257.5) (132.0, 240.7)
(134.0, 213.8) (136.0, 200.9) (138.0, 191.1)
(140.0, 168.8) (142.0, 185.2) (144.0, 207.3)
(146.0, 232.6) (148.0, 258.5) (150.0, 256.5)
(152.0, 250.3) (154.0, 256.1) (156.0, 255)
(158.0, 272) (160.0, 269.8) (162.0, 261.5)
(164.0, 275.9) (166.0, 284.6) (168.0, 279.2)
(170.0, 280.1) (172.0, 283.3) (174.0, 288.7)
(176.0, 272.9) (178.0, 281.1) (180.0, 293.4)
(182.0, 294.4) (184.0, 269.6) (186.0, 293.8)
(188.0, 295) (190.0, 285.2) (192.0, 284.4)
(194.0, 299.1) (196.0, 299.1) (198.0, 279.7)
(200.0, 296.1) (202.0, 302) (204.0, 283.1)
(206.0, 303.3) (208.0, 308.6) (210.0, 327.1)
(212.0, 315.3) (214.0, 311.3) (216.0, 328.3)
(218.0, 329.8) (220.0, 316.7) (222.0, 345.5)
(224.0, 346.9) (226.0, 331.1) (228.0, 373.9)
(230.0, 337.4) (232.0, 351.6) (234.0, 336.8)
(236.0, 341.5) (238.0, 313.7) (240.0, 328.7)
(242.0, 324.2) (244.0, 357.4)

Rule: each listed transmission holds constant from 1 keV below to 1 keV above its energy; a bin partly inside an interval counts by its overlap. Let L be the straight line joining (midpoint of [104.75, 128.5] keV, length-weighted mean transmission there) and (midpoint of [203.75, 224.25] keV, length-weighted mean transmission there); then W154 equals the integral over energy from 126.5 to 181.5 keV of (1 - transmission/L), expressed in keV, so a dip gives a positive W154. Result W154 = 6.8 keV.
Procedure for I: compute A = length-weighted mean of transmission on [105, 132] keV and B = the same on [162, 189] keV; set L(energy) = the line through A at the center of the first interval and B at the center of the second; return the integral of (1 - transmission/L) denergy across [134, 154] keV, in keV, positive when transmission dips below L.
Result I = 4.0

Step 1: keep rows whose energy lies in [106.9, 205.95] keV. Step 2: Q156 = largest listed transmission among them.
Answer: 302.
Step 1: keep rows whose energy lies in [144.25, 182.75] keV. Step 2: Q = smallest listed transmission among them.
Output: 232.6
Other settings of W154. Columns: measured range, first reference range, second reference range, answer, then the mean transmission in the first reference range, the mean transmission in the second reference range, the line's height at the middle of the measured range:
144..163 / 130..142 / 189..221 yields -1.9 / 206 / 304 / 231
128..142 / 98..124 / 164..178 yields 2.9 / 264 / 281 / 271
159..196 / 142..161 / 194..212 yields -1.2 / 247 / 301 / 274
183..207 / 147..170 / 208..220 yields 0.9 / 266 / 321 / 302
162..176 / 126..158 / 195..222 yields -0.9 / 231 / 309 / 263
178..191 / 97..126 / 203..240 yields 0.8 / 264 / 328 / 306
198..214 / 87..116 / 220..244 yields 0.9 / 256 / 339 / 323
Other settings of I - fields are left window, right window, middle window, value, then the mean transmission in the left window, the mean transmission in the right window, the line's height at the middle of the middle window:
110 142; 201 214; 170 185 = 0.0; 242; 307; 283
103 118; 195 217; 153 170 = 0.9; 263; 305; 285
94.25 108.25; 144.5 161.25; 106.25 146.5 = 2.4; 259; 255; 257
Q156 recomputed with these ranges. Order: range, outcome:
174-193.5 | 295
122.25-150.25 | 261.6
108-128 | 279.1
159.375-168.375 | 284.6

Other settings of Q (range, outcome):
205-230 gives 303.3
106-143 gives 168.8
